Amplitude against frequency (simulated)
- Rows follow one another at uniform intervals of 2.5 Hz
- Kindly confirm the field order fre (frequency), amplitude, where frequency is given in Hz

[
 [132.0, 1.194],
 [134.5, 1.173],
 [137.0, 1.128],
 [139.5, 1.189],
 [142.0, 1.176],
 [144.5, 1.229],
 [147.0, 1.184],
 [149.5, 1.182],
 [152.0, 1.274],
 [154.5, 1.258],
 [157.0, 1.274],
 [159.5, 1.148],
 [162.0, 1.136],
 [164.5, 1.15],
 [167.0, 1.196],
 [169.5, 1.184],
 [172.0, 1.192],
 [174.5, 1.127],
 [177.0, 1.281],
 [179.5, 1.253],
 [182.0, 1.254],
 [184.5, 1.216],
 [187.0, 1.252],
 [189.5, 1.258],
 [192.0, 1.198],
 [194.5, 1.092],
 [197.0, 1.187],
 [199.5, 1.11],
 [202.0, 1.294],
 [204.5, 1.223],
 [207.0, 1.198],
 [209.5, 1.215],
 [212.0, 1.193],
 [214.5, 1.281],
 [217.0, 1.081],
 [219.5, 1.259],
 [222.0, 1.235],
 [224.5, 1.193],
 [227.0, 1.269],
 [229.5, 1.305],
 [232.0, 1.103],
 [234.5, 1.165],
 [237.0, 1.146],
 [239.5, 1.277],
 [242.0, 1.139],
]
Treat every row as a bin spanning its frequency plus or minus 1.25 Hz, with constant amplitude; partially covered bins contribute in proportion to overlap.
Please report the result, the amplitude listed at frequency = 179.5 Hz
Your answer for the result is 1.253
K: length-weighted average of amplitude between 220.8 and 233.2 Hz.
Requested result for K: 1.22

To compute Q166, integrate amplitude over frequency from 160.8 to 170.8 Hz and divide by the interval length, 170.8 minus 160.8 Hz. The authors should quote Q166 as 1.17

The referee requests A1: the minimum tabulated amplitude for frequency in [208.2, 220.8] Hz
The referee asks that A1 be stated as 1.081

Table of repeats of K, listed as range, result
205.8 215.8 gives 1.22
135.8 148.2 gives 1.18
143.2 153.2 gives 1.22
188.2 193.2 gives 1.23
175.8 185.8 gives 1.25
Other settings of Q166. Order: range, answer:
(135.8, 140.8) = 1.16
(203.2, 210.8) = 1.21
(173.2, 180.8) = 1.22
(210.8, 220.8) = 1.2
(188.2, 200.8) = 1.17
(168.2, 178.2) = 1.2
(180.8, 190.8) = 1.24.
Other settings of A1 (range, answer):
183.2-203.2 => 1.092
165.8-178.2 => 1.127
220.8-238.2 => 1.103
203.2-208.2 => 1.198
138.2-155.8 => 1.176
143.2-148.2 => 1.184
